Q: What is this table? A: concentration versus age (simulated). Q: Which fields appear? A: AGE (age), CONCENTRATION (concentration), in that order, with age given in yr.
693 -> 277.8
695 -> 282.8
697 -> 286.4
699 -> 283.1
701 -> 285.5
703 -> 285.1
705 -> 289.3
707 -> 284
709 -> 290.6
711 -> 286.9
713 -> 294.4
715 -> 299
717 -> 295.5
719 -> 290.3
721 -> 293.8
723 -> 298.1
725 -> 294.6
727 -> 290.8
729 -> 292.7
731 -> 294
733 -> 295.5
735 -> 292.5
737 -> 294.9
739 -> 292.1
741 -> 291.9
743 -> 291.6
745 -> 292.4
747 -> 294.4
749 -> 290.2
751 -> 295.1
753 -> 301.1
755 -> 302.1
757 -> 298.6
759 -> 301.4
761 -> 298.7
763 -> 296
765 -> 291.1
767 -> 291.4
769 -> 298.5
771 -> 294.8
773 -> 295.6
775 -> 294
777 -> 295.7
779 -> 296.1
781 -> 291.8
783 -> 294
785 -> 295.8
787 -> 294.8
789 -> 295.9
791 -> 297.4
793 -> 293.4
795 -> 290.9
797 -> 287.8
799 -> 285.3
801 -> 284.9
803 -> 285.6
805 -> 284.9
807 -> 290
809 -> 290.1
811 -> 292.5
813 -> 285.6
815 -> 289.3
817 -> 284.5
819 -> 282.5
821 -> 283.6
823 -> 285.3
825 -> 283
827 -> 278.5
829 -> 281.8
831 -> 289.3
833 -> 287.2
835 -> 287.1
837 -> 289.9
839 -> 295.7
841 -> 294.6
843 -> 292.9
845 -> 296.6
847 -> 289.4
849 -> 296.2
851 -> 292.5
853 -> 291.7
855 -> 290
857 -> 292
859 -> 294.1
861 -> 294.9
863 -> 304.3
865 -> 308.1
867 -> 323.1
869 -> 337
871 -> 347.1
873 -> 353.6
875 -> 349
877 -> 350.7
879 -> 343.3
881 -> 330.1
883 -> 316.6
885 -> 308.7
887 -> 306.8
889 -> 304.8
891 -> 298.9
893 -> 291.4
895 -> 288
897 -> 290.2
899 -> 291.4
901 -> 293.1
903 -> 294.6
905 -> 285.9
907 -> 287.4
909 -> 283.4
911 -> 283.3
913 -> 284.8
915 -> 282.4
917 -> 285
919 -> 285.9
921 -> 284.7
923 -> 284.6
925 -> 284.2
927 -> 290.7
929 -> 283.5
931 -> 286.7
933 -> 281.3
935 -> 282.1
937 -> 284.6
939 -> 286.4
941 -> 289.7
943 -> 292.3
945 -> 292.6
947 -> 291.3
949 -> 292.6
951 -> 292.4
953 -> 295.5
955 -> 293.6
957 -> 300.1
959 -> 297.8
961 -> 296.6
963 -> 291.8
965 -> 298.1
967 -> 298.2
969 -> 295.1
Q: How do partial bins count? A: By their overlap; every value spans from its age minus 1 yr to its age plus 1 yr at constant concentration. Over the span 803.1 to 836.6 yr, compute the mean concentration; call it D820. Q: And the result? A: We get 286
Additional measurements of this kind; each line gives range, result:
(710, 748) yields 293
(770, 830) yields 290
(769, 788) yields 295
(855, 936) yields 302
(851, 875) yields 313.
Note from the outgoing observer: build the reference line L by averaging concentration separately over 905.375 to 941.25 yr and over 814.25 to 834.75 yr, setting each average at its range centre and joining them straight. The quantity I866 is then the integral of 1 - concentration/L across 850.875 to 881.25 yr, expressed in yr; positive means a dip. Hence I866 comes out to -3.7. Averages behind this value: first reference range 285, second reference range 285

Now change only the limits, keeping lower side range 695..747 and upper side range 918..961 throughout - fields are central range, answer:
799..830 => 0.5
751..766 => -0.4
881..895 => -0.7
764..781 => -0.2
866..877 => -2.0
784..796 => -0.2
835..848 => -0.1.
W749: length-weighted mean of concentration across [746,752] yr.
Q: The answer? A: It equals 293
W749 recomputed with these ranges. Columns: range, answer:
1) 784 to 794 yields 295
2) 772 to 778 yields 295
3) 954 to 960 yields 297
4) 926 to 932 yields 287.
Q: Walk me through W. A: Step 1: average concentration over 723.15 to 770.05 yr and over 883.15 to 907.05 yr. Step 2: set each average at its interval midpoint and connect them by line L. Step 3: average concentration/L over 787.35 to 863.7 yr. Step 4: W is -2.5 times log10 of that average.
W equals 0.022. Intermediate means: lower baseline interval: 295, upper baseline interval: 296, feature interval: 290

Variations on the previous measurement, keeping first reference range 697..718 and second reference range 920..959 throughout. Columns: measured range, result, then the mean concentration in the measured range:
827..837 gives 0.01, 286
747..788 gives -0.02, 296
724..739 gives -0.02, 293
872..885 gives -0.17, 338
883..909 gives -0.02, 295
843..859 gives -0.01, 293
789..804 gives 0.00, 290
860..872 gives -0.11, 319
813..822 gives 0.02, 285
